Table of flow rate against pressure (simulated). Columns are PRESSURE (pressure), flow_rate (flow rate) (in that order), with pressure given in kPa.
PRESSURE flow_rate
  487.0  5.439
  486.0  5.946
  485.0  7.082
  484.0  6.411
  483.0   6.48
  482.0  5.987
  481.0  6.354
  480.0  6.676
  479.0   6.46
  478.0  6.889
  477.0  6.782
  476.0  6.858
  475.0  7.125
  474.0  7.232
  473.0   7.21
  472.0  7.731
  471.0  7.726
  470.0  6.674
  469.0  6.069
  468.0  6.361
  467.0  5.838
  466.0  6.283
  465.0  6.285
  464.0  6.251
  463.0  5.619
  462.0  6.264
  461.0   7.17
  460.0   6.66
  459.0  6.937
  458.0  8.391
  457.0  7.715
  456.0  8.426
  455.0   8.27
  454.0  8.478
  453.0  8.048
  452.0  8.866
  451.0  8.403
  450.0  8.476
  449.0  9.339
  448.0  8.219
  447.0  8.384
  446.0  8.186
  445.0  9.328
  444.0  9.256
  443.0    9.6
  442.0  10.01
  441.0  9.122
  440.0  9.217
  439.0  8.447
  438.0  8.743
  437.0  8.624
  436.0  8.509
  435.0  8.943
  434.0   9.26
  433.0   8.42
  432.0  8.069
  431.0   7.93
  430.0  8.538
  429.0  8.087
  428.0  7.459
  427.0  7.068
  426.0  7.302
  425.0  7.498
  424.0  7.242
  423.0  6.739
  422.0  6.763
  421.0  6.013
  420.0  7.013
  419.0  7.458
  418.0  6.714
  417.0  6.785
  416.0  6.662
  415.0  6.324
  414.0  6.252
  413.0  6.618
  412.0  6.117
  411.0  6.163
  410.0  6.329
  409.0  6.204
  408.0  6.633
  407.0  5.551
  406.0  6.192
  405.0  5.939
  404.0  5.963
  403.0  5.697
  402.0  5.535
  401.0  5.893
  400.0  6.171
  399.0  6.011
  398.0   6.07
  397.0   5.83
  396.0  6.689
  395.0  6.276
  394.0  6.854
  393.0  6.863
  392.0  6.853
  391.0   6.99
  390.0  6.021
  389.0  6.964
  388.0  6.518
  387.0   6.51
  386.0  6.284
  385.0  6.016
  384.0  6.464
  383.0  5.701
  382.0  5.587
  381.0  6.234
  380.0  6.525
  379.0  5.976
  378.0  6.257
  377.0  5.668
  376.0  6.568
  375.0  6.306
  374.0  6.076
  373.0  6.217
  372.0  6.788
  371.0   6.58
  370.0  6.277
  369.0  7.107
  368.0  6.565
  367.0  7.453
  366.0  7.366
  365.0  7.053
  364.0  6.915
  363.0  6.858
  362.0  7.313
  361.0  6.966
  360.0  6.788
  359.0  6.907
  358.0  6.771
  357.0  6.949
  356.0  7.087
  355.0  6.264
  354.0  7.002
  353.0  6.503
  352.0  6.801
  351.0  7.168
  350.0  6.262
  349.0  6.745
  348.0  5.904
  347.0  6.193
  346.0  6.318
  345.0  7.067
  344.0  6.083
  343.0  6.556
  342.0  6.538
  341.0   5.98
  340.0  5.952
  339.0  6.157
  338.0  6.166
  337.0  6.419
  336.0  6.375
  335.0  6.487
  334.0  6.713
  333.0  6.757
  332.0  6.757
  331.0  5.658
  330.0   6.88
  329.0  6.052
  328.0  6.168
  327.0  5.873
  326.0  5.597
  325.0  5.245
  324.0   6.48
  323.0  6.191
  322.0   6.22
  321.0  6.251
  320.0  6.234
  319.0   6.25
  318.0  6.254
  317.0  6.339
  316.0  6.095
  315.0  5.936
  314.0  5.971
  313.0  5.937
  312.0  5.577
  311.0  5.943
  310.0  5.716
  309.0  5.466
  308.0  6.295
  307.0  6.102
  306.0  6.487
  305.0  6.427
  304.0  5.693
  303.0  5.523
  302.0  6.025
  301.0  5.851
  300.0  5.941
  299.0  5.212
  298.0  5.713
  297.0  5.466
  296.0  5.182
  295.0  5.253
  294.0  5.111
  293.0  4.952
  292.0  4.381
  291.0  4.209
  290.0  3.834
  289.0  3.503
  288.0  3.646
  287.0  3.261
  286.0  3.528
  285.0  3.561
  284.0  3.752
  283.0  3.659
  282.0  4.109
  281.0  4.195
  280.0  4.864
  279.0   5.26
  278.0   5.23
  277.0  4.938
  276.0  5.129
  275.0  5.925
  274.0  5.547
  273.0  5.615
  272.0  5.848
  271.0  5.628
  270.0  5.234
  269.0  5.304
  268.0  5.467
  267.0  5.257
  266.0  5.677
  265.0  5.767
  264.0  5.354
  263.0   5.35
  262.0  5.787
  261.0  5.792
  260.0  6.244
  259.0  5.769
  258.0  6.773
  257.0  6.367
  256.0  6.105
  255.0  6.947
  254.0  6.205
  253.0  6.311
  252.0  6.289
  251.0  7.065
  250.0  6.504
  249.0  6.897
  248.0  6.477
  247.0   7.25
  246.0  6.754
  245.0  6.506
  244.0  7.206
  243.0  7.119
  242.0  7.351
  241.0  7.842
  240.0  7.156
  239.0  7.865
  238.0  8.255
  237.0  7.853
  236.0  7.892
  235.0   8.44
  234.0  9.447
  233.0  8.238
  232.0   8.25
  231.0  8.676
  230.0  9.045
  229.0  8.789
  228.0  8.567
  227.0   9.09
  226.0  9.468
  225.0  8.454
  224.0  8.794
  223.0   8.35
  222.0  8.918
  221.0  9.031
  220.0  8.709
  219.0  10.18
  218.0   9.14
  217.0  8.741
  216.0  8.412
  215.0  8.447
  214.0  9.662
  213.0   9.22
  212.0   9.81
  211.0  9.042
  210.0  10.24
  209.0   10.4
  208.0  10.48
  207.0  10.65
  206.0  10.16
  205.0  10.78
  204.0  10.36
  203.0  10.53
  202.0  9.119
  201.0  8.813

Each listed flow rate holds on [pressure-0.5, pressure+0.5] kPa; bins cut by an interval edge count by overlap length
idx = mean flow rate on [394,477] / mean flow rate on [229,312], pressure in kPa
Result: 1.22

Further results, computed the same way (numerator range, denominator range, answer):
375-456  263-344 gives 1.29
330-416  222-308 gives 1.04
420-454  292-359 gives 1.35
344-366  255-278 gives 1.19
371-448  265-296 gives 1.47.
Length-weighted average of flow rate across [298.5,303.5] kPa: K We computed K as 5.71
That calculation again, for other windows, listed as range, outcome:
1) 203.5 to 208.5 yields 10.5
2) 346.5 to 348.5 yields 6.05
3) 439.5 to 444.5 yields 9.44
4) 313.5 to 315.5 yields 5.95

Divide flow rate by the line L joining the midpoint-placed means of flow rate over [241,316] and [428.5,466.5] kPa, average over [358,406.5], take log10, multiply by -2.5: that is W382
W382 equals 0.12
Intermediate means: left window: 5.59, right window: 8.18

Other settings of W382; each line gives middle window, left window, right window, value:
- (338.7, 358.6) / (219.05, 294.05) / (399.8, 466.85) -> 0.069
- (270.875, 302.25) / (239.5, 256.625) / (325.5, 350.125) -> 0.345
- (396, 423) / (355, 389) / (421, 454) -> 0.205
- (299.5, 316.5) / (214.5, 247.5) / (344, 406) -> 0.228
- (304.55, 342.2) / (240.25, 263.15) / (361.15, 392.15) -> 0.067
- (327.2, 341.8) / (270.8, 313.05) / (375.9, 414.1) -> -0.139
